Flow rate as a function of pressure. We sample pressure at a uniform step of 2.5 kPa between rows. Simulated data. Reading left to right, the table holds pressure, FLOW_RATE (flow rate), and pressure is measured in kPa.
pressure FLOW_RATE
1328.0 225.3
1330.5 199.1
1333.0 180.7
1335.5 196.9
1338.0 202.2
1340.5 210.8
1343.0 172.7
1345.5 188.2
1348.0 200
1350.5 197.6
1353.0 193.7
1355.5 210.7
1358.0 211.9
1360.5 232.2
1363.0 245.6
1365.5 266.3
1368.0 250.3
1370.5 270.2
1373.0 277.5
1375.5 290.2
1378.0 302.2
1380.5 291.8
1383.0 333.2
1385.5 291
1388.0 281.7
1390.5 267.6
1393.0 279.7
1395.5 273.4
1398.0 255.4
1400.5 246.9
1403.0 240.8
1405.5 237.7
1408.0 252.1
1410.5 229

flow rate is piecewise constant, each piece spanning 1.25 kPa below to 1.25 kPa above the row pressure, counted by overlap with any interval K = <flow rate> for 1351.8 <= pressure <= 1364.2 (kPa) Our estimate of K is 219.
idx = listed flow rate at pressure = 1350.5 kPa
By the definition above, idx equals 197.6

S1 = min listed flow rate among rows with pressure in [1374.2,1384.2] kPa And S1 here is 290.2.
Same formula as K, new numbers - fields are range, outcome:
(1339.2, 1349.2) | 193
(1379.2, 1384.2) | 312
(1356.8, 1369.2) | 241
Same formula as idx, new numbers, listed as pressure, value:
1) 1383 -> 333.2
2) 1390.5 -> 267.6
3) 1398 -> 255.4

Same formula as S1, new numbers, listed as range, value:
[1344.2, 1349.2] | 188.2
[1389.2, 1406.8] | 237.7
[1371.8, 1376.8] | 277.5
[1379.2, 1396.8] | 267.6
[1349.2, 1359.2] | 193.7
